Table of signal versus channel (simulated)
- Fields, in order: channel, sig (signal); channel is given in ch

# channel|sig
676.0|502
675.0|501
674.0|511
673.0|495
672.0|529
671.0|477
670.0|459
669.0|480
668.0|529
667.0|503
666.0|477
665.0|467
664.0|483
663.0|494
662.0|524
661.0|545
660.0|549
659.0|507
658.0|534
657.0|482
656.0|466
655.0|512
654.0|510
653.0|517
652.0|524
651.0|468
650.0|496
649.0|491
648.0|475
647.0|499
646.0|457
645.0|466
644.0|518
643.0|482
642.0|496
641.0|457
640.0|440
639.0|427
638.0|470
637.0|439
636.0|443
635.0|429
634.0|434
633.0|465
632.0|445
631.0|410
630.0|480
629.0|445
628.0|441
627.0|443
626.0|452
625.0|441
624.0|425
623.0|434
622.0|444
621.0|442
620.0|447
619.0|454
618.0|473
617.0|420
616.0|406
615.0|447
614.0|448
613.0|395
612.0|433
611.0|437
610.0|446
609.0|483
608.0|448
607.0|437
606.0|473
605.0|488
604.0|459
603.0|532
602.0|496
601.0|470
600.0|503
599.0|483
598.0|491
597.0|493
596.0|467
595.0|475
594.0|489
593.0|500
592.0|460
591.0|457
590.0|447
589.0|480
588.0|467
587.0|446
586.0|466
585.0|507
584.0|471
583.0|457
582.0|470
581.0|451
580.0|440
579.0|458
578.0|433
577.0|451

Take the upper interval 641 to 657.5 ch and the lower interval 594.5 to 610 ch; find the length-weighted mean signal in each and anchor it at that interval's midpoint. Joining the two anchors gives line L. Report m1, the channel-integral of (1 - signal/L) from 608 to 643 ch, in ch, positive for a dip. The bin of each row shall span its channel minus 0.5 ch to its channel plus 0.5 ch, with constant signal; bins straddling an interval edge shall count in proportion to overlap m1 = 2.9 ch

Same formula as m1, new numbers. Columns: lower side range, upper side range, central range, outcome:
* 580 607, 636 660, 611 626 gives 1.3 ch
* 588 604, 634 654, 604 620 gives 1.1 ch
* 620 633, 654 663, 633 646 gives 0.4 ch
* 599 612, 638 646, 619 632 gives 0.8 ch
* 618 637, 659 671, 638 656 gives -0.4 ch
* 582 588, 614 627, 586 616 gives -0.6 ch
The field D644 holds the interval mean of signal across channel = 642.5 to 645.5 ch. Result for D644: 489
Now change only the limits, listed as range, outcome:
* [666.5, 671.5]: 490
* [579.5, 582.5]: 454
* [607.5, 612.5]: 449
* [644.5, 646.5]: 462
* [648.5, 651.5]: 485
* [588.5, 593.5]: 469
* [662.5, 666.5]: 480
